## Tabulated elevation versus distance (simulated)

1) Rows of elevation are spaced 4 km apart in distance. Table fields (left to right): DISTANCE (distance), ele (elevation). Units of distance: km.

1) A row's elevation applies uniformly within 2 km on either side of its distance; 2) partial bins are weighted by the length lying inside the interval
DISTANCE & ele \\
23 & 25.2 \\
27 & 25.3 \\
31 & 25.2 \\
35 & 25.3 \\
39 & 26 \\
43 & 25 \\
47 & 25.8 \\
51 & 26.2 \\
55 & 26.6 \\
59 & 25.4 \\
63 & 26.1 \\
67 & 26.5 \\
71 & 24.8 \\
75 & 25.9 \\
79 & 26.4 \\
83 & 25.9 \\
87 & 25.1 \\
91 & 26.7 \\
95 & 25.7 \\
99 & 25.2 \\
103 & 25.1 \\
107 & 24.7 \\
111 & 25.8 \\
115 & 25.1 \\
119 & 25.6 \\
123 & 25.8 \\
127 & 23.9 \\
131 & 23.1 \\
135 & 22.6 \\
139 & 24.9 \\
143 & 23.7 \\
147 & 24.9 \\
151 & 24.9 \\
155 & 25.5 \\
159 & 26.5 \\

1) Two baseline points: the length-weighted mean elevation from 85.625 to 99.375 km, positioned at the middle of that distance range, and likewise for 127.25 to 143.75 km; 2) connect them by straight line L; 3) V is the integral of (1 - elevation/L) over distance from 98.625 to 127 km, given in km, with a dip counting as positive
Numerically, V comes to -0.6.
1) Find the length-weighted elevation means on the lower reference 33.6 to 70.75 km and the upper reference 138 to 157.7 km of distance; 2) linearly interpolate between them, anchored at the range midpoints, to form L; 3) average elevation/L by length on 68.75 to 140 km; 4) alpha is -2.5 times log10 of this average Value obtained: 0.007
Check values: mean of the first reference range 25.8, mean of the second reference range 24.8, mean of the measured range 25.1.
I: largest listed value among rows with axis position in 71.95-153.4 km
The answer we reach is 26.7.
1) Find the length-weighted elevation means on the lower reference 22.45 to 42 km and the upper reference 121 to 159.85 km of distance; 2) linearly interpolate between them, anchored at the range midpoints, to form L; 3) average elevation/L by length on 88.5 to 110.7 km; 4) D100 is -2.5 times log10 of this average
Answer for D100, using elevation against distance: -0.03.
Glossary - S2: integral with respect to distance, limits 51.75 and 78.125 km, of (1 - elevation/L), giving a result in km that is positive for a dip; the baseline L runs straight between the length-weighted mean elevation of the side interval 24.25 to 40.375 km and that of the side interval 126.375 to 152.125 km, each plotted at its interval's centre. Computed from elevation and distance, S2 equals -1.0 km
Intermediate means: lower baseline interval 25.4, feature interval 25.9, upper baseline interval 24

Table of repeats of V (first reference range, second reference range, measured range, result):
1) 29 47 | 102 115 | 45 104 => -1.2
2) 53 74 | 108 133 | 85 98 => -0.2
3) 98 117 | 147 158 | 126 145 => 1.2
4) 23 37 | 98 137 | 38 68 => -1.0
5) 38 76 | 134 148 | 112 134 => -0.2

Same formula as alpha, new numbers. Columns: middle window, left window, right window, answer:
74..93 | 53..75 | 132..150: -0.03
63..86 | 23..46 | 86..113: -0.02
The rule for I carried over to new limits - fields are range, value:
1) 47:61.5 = 26.6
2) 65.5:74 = 26.5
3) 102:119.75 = 25.8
